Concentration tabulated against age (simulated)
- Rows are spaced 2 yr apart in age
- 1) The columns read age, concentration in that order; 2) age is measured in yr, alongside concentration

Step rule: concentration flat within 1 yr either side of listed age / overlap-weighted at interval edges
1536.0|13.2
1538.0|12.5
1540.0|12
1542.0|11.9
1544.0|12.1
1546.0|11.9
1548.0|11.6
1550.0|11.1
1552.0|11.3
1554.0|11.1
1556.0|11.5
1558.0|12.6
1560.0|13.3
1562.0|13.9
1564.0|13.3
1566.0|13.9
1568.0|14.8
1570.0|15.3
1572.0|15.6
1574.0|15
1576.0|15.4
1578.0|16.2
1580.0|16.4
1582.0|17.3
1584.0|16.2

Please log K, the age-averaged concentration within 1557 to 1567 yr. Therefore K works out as 13.4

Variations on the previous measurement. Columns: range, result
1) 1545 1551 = 11.5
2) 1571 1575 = 15.3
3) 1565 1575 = 14.9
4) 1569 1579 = 15.5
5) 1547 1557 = 11.3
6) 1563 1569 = 14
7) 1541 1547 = 12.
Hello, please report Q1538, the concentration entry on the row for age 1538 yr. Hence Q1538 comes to 12.5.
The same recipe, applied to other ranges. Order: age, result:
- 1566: 13.9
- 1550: 11.1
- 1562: 13.9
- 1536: 13.2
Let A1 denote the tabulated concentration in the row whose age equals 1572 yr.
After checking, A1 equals 15.6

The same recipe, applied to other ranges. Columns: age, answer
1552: 11.3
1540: 12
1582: 17.3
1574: 15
